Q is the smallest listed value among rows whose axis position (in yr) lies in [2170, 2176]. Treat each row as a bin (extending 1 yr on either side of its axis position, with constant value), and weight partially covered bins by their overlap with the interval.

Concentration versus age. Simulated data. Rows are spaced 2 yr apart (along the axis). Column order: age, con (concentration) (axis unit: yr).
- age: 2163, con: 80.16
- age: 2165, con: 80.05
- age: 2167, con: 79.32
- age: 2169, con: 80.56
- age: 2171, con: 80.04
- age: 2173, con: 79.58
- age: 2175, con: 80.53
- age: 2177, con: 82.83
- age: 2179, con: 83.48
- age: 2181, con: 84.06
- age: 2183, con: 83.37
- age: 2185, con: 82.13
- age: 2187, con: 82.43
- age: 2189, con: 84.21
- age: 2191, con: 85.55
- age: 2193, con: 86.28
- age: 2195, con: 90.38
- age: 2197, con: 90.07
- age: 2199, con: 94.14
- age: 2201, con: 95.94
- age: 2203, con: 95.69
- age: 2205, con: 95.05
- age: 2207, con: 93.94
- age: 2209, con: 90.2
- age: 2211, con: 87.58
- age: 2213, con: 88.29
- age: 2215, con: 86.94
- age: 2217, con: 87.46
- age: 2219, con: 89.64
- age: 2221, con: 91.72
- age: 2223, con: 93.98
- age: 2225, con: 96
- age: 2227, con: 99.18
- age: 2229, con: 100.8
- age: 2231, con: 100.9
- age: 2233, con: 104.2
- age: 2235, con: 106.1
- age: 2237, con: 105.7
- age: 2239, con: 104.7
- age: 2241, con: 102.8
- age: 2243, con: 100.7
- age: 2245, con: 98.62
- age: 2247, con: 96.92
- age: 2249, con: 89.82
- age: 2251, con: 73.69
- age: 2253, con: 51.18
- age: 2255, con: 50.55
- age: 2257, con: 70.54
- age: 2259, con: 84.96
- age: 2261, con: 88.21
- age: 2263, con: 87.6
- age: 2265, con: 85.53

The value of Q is 79.58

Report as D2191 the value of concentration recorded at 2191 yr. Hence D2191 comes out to 85.55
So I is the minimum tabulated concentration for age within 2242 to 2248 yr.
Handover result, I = 96.92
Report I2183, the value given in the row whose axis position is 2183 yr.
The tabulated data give 83.37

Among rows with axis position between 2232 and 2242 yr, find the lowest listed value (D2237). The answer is 102.8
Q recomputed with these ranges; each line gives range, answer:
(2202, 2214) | 87.58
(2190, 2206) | 85.55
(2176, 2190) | 82.13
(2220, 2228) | 91.72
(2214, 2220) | 86.94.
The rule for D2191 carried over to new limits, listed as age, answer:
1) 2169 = 80.56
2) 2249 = 89.82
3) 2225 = 96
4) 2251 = 73.69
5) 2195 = 90.38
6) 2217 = 87.46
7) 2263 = 87.6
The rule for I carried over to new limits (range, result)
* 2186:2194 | 82.43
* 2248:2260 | 50.55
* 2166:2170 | 79.32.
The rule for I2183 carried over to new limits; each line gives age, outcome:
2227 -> 99.18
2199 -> 94.14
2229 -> 100.8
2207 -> 93.94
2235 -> 106.1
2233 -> 104.2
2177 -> 82.83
